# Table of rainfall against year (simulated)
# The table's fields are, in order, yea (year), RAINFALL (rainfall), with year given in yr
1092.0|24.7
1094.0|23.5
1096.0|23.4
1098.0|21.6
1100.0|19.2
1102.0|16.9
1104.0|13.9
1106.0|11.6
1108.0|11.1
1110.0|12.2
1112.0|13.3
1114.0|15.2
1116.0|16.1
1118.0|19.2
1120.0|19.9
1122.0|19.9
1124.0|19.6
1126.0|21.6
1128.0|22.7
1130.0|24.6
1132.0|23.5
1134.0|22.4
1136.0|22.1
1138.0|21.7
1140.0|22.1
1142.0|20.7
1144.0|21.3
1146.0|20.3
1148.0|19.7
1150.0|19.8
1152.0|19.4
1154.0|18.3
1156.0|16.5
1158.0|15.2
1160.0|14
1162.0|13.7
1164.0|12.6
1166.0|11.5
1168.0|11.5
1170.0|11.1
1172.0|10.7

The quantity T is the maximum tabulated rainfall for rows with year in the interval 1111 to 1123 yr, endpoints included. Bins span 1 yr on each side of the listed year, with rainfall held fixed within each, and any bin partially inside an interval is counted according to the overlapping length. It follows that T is 19.9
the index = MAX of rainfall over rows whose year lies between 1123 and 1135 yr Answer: 24.6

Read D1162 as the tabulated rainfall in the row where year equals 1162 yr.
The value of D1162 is 13.7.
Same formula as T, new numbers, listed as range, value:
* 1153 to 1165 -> 18.3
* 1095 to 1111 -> 23.4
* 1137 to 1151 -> 22.1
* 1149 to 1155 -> 19.8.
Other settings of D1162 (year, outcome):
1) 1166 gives 11.5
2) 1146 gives 20.3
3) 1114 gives 15.2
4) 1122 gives 19.9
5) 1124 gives 19.6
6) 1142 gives 20.7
